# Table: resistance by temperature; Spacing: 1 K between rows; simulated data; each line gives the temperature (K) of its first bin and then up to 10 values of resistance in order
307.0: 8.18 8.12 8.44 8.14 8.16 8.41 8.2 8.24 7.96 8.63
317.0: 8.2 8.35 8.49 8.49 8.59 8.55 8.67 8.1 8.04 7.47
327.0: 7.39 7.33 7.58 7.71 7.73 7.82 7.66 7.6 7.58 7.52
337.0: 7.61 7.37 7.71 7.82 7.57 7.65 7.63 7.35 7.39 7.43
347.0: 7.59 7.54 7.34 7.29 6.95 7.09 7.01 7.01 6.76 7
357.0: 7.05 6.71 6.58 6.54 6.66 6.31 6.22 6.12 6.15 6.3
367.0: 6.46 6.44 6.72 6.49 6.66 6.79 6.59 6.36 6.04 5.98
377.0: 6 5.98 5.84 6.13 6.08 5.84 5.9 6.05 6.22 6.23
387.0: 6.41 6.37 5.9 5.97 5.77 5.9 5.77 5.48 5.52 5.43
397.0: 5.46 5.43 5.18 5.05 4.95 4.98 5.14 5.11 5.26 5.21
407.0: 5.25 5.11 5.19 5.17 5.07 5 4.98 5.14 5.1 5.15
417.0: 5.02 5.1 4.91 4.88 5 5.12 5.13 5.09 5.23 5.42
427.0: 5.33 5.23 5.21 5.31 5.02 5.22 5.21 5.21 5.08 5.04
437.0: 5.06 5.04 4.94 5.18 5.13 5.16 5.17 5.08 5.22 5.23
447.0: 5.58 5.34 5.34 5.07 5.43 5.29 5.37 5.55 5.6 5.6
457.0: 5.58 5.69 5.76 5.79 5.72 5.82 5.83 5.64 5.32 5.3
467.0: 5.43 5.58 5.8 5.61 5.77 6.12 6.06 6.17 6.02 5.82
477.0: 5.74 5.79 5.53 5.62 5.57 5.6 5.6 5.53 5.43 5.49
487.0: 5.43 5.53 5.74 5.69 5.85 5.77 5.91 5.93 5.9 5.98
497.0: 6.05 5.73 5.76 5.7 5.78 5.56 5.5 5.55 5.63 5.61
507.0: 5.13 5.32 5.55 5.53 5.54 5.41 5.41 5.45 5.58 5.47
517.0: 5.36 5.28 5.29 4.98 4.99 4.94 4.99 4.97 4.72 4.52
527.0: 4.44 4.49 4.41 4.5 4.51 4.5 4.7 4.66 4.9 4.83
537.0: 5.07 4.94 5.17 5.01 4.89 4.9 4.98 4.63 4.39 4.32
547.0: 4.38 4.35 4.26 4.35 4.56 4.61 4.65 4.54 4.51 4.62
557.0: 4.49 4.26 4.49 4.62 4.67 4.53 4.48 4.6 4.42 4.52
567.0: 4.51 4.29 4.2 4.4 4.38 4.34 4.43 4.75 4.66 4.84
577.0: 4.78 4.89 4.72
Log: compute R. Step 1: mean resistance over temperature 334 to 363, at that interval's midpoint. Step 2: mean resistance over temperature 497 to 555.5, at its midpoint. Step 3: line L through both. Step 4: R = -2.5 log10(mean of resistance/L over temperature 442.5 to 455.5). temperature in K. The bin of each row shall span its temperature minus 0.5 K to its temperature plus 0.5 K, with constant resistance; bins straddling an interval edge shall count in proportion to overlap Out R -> 0.12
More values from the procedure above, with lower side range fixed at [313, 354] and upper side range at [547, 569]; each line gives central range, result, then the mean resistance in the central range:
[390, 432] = 0.26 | 5.22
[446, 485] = 0.04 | 5.62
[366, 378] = 0.13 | 6.39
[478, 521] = -0.05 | 5.57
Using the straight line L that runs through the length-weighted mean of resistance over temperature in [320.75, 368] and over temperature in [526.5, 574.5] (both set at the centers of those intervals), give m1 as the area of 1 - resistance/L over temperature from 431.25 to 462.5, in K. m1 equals 3.1 K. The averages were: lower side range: 7.29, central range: 5.34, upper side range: 4.57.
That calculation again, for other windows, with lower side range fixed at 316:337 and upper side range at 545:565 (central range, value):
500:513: -0.7 K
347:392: 5.2 K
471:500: -1.2 K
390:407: 3.7 K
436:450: 2.3 K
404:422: 4.2 K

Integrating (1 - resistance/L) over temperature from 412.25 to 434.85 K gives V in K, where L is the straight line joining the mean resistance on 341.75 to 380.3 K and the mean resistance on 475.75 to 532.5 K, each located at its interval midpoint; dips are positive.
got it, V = 3.7 K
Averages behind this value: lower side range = 6.72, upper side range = 5.39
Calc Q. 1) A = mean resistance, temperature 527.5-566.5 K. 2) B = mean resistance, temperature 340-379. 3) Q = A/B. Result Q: 0.68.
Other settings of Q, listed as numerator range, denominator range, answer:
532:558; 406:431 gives 0.91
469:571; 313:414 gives 0.77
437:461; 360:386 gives 0.86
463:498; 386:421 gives 1.07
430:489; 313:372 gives 0.74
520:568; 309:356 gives 0.60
